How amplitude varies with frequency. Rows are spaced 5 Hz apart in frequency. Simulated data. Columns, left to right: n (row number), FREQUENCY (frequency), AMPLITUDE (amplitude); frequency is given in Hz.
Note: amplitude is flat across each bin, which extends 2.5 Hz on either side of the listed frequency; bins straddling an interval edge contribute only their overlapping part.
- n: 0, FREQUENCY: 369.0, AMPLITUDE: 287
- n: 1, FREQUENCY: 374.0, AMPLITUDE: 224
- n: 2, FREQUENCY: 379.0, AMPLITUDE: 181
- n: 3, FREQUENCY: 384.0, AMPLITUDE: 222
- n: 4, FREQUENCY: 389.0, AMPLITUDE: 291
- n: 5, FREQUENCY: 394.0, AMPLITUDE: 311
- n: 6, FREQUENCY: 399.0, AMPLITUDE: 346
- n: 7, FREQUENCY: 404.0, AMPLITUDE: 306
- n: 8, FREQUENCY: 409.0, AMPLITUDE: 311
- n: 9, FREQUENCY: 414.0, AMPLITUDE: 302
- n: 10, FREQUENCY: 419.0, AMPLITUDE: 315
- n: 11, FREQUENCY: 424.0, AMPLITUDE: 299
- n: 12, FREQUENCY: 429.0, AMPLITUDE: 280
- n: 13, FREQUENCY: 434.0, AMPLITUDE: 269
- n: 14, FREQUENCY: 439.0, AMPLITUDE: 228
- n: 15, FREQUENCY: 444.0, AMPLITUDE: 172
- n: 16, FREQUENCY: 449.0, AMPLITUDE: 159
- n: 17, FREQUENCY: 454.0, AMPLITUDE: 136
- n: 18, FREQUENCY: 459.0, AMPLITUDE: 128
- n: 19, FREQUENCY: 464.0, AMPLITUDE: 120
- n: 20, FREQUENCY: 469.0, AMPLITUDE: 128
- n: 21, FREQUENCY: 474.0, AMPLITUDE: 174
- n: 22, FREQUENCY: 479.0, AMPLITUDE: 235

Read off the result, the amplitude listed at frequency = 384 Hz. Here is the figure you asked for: 222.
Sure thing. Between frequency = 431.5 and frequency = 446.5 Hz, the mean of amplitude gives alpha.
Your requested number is 223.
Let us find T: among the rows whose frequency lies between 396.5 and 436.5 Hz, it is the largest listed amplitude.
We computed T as 346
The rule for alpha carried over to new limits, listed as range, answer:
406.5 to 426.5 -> 307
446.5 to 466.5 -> 136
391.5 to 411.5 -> 318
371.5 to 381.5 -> 202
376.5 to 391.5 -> 231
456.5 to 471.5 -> 125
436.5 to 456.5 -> 174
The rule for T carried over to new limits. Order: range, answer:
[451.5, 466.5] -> 136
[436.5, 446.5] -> 228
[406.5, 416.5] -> 311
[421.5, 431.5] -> 299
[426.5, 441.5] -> 280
